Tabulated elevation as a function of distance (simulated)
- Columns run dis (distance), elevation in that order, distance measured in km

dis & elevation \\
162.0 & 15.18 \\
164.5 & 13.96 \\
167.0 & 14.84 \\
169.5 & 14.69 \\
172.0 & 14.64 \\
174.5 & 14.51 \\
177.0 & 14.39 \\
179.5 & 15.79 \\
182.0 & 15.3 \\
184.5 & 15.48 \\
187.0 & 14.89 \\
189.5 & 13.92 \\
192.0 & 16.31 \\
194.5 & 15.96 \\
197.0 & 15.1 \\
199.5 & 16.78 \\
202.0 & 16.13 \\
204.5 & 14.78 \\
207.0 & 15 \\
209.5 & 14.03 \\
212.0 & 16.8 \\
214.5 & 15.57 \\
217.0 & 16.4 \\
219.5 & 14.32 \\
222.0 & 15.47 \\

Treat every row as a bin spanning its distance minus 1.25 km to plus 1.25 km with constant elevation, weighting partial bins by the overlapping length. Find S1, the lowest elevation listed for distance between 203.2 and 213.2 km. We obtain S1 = 14.03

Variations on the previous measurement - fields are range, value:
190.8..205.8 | 14.78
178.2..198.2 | 13.92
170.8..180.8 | 14.39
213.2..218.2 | 15.57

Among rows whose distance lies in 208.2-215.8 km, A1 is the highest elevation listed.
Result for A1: 16.8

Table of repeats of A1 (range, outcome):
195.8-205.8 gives 16.78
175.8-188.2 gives 15.79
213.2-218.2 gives 16.4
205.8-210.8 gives 15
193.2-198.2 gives 15.96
